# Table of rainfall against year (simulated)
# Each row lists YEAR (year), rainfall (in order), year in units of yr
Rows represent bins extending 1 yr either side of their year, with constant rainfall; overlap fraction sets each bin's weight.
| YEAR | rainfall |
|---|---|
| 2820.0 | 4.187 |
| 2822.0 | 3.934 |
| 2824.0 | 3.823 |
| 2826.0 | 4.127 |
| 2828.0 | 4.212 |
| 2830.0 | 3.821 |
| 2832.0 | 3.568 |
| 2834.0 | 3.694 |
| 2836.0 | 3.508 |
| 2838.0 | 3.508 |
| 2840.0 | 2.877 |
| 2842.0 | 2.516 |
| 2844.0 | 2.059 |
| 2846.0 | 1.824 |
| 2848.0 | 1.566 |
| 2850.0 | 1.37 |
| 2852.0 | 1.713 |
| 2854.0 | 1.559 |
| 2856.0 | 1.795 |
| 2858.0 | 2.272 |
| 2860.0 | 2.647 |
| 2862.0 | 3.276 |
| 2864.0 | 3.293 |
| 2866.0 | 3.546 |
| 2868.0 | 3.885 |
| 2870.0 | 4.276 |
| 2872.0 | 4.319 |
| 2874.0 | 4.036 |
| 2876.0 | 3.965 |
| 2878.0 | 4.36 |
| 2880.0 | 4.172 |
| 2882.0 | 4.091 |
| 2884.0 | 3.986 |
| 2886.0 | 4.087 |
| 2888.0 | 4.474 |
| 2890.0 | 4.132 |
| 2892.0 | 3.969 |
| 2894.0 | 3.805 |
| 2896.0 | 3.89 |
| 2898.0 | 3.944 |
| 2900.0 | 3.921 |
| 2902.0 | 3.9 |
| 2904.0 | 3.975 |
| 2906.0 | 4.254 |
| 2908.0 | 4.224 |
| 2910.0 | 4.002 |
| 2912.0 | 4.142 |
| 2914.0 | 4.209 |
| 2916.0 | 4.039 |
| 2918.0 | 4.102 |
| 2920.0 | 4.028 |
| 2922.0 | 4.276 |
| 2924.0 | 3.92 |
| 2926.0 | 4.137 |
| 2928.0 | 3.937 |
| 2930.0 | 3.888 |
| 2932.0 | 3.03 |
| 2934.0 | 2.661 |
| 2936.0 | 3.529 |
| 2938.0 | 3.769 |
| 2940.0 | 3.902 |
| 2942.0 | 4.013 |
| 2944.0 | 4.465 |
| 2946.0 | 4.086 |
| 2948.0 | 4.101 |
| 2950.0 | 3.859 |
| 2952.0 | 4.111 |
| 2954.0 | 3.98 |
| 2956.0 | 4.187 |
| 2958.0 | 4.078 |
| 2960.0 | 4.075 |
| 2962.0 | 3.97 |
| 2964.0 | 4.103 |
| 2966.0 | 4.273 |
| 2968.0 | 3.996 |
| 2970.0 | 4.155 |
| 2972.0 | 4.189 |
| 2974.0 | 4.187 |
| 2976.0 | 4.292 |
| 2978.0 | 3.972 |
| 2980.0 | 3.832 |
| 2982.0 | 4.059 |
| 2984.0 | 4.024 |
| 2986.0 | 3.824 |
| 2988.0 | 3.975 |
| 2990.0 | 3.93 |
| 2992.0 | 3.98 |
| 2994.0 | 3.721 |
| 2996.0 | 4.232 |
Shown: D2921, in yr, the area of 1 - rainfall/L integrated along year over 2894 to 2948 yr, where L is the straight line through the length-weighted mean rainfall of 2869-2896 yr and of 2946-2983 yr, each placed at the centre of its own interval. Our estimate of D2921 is 2.2 yr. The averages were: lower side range 4.12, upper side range 4.08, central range 3.93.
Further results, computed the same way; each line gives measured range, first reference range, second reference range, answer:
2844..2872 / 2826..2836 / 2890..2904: 9.28 yr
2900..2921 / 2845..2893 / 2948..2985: -2.70 yr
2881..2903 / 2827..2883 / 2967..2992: -4.01 yr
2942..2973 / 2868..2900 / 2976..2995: -0.95 yr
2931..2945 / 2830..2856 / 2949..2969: 0.61 yr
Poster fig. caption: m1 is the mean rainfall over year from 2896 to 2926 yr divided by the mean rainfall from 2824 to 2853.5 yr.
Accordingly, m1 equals 1.4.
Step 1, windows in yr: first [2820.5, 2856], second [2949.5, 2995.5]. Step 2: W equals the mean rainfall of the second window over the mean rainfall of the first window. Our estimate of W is 1.39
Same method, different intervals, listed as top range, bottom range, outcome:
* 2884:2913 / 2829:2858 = 1.61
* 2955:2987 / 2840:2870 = 1.66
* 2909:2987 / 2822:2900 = 1.18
